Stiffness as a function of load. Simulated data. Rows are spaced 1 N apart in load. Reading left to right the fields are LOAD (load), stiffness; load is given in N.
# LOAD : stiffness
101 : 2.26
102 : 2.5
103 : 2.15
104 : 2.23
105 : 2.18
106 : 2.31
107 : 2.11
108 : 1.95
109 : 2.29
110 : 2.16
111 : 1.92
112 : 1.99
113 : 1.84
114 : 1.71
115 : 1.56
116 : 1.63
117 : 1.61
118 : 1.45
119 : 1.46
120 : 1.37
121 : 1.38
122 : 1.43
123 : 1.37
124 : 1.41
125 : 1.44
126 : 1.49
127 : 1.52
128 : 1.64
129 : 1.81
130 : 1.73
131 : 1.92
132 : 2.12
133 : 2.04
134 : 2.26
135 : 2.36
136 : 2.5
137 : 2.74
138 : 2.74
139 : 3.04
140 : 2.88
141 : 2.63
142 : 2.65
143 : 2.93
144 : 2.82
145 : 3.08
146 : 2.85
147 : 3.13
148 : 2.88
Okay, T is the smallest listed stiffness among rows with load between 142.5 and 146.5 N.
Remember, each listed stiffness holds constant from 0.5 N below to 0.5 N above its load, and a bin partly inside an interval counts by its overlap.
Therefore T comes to 2.82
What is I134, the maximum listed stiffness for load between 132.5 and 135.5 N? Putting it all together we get 2.36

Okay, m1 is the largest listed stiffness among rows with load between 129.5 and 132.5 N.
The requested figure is 2.12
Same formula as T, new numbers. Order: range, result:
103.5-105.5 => 2.18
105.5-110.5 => 1.95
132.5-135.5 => 2.04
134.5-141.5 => 2.36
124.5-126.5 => 1.44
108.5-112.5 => 1.92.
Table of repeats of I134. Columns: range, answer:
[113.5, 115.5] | 1.71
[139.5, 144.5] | 2.93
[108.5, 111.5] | 2.29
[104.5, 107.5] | 2.31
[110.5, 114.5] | 1.99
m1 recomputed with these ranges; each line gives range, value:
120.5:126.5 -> 1.49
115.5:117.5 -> 1.63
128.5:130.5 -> 1.81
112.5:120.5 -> 1.84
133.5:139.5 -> 3.04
